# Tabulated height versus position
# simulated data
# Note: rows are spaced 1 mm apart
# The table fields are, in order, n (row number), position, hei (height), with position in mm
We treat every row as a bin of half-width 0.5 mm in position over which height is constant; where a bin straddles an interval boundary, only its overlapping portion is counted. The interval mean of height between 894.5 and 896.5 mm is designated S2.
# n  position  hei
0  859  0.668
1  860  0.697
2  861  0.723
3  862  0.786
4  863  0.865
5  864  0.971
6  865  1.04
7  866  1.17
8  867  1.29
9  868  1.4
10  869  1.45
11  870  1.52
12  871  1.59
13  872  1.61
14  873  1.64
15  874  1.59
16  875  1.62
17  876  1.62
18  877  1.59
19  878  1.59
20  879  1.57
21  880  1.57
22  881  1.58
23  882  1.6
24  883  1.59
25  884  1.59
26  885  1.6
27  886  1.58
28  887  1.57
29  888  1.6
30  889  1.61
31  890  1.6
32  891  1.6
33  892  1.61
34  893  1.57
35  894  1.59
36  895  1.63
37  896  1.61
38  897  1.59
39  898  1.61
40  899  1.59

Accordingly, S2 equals 1.62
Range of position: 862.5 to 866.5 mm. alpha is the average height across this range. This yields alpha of 1.01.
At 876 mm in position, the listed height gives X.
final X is 1.62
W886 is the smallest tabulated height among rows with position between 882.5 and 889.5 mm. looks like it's 1.57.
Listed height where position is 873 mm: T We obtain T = 1.64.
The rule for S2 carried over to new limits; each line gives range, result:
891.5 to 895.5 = 1.6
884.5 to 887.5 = 1.58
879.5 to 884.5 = 1.59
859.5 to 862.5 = 0.735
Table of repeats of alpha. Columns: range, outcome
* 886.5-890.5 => 1.59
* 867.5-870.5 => 1.46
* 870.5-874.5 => 1.61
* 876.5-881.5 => 1.58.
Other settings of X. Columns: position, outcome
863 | 0.865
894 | 1.59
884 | 1.59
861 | 0.723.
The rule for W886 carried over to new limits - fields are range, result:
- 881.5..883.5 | 1.59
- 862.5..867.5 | 0.865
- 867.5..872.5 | 1.4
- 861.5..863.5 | 0.786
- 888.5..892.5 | 1.6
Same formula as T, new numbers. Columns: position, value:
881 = 1.58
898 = 1.61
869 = 1.45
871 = 1.59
